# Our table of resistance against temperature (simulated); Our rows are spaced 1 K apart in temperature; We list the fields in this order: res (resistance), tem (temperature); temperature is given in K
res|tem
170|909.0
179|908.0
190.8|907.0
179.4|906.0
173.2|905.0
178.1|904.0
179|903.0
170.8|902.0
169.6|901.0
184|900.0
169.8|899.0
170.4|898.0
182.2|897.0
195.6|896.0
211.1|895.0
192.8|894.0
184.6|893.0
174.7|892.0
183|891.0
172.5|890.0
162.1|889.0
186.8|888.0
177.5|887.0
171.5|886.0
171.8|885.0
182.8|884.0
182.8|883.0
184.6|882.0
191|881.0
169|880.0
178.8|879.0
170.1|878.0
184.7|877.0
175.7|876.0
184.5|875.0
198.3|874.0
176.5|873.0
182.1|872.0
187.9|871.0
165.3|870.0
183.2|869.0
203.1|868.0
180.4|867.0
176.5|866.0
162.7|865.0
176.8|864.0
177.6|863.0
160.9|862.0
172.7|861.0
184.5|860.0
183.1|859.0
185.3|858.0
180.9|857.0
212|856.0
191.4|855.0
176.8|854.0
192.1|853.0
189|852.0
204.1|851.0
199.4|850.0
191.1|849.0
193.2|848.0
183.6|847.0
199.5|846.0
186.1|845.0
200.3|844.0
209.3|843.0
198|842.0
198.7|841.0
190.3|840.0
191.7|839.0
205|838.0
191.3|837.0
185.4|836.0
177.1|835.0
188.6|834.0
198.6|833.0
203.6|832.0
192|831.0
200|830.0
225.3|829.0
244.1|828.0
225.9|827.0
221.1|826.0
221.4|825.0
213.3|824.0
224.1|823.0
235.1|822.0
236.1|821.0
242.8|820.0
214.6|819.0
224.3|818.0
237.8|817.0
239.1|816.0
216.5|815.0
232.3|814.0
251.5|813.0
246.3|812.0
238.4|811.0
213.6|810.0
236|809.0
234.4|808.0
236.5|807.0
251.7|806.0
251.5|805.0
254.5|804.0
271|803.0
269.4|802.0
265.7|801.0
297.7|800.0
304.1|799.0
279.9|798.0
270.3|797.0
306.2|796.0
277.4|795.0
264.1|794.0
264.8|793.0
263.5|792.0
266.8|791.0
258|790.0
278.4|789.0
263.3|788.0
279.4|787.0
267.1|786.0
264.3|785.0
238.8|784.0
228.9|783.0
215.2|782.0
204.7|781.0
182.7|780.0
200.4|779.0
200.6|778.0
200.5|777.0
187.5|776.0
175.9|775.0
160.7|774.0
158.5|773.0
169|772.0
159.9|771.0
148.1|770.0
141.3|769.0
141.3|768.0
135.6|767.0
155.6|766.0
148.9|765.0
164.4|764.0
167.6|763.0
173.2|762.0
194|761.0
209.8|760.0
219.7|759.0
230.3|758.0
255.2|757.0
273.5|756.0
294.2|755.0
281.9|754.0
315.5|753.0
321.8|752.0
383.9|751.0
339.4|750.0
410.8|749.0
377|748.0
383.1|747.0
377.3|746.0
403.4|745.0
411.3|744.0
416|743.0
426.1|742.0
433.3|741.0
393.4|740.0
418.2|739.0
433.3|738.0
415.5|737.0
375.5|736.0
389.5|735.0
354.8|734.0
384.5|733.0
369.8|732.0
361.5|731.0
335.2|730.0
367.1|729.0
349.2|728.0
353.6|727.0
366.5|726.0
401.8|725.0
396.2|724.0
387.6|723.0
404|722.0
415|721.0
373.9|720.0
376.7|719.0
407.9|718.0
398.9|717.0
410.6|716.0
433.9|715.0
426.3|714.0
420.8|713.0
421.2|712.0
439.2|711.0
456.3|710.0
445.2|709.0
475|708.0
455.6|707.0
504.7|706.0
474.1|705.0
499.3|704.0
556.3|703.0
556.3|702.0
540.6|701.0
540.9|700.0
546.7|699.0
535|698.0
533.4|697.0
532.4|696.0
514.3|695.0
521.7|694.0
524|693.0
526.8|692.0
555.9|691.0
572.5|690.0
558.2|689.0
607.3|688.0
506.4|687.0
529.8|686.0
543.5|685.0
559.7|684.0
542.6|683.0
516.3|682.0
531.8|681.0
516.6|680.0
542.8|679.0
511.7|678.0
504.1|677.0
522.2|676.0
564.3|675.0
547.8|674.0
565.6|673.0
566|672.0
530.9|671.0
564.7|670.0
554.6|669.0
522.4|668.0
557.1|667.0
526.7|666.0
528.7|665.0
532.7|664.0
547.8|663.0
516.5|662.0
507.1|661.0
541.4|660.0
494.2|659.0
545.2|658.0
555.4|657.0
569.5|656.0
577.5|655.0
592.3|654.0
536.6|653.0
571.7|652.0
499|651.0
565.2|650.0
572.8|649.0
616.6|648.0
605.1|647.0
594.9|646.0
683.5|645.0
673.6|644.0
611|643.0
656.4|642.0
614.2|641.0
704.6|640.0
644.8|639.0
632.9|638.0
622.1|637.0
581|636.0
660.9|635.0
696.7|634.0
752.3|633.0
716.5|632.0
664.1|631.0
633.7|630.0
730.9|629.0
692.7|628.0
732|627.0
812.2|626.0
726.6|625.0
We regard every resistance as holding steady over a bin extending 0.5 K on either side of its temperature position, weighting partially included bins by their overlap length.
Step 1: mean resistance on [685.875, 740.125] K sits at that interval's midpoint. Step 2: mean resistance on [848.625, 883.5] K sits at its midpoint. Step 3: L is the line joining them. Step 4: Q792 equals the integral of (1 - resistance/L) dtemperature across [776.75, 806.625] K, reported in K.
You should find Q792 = 5.4 K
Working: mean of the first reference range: 452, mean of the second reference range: 183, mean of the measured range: 255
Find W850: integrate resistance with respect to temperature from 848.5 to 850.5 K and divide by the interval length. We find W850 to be 195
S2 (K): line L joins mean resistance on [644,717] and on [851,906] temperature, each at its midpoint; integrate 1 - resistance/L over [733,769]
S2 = 9.0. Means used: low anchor 530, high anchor 181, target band 308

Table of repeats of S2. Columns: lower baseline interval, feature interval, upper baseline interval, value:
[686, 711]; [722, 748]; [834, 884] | 3.3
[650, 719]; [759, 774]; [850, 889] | 8.4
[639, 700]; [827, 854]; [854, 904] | 5.6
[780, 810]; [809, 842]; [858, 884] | 1.6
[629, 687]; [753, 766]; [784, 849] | 5.1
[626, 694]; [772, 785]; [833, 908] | 5.8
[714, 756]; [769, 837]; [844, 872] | 10.0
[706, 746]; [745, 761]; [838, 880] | 2.2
